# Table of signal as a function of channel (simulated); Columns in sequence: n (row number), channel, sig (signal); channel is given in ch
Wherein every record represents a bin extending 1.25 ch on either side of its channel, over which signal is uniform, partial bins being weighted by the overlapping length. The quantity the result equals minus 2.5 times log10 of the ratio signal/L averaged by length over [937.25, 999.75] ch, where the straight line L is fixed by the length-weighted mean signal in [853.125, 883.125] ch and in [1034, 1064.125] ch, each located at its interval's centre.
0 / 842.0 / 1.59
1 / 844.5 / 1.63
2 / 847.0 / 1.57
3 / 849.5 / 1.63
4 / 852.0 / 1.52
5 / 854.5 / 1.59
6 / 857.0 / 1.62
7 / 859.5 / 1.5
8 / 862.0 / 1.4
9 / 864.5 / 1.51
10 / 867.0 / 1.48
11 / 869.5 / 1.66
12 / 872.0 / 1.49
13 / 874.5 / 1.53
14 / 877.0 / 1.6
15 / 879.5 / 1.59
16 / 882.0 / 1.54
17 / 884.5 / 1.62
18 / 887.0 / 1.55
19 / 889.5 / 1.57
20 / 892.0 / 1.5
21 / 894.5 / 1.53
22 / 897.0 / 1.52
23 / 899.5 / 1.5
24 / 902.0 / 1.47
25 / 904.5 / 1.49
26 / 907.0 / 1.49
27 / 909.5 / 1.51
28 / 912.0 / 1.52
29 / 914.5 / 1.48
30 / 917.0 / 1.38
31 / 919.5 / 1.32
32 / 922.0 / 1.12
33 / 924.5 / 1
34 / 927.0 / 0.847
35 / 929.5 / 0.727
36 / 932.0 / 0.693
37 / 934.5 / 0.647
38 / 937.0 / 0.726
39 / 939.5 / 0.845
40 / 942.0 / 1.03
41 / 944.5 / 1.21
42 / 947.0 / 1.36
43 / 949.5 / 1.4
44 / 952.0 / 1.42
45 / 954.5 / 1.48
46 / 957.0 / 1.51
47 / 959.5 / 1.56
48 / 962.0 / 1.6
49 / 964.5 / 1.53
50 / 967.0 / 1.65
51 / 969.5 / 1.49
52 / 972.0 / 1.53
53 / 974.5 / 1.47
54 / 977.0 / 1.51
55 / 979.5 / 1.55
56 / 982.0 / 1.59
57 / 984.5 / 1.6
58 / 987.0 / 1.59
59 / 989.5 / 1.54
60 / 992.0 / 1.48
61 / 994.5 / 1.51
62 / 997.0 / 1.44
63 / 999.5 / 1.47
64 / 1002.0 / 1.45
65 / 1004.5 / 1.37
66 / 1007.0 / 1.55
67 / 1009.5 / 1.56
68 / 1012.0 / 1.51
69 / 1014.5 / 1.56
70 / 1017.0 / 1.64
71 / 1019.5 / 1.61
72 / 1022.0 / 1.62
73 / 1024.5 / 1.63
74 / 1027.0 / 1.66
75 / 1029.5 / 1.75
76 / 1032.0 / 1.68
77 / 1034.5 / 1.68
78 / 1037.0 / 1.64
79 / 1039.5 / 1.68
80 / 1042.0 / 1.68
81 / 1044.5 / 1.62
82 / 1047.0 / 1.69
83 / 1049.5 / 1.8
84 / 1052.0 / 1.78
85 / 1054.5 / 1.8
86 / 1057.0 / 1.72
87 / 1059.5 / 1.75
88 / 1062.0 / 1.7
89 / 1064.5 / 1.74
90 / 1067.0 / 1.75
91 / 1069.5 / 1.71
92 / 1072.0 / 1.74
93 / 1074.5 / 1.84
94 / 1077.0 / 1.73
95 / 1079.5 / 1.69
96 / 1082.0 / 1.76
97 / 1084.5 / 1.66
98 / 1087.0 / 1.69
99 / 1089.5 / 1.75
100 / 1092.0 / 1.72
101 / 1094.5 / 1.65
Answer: 0.14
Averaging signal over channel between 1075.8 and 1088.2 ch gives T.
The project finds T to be 1.71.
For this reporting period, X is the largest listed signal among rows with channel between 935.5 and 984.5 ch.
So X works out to 1.65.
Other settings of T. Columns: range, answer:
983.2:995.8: 1.54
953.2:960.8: 1.52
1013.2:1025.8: 1.61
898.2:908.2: 1.49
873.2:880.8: 1.57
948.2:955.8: 1.43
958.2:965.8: 1.56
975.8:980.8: 1.53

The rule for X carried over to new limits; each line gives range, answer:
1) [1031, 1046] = 1.68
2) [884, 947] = 1.62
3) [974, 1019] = 1.64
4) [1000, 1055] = 1.8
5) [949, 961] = 1.56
